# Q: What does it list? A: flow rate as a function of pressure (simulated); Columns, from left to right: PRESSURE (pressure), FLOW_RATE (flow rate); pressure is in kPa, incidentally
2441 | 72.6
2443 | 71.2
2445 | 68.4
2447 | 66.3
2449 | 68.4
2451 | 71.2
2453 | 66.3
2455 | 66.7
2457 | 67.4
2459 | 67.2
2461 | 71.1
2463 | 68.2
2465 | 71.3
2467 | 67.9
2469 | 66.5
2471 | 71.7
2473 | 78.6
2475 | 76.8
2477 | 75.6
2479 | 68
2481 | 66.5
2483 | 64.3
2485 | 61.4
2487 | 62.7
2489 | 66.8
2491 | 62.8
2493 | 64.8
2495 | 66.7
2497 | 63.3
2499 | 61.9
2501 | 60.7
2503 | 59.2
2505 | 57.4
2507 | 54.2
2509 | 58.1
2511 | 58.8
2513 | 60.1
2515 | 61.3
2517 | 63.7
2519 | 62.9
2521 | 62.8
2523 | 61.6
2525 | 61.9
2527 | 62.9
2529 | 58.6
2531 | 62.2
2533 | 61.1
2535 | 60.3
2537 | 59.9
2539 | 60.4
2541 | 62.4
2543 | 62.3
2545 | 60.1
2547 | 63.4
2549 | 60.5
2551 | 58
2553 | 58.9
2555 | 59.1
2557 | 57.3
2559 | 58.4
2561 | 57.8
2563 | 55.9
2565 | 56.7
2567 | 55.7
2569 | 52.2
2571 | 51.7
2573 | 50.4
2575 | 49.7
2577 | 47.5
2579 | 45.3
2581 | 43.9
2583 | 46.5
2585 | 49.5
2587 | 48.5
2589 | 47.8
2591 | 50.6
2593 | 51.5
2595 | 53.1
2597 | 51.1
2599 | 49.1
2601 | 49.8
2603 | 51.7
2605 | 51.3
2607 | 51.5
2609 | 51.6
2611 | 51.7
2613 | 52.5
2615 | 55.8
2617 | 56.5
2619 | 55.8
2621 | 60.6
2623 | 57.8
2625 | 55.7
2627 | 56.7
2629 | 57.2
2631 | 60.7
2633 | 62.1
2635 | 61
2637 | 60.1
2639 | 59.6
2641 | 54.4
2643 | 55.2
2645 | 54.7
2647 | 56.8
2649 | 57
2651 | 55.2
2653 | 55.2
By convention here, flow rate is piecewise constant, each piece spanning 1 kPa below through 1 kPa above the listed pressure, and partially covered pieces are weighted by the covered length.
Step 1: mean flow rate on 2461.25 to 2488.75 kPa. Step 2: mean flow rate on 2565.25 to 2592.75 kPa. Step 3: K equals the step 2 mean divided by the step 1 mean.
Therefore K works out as 0.71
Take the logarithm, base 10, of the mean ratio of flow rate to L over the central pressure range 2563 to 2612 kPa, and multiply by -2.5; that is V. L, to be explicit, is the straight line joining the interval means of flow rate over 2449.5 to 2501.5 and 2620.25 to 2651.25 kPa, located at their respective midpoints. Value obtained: 0.202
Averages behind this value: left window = 67.6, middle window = 50.5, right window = 57.8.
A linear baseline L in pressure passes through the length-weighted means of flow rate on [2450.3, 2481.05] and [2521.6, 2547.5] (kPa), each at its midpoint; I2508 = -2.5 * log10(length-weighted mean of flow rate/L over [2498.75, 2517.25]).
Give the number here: 0.10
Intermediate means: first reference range 70.2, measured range 59.3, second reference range 61.3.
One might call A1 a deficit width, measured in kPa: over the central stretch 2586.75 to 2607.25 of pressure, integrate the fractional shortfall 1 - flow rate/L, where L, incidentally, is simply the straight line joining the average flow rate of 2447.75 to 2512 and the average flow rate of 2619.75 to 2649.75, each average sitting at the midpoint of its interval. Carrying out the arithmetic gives 3.2 kPa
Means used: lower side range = 66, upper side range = 58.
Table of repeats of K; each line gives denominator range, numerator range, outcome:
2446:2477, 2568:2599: 0.71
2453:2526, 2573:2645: 0.82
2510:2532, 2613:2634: 0.94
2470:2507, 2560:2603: 0.77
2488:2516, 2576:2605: 0.80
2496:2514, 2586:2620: 0.87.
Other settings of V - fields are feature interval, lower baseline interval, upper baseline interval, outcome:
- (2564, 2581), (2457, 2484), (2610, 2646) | 0.213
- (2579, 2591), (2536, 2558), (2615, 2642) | 0.244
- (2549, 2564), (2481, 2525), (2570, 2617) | -0.060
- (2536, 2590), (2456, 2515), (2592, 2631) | 0.070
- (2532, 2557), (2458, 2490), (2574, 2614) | -0.050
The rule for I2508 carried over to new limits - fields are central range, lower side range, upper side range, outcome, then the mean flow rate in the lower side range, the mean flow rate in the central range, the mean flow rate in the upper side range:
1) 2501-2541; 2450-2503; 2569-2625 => 0.017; 67.4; 60.4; 51.3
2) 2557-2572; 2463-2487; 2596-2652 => 0.102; 69.5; 55.6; 55.5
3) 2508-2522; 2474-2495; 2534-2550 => 0.048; 67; 61.1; 61.2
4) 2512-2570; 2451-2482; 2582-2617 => -0.011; 70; 59.9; 51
